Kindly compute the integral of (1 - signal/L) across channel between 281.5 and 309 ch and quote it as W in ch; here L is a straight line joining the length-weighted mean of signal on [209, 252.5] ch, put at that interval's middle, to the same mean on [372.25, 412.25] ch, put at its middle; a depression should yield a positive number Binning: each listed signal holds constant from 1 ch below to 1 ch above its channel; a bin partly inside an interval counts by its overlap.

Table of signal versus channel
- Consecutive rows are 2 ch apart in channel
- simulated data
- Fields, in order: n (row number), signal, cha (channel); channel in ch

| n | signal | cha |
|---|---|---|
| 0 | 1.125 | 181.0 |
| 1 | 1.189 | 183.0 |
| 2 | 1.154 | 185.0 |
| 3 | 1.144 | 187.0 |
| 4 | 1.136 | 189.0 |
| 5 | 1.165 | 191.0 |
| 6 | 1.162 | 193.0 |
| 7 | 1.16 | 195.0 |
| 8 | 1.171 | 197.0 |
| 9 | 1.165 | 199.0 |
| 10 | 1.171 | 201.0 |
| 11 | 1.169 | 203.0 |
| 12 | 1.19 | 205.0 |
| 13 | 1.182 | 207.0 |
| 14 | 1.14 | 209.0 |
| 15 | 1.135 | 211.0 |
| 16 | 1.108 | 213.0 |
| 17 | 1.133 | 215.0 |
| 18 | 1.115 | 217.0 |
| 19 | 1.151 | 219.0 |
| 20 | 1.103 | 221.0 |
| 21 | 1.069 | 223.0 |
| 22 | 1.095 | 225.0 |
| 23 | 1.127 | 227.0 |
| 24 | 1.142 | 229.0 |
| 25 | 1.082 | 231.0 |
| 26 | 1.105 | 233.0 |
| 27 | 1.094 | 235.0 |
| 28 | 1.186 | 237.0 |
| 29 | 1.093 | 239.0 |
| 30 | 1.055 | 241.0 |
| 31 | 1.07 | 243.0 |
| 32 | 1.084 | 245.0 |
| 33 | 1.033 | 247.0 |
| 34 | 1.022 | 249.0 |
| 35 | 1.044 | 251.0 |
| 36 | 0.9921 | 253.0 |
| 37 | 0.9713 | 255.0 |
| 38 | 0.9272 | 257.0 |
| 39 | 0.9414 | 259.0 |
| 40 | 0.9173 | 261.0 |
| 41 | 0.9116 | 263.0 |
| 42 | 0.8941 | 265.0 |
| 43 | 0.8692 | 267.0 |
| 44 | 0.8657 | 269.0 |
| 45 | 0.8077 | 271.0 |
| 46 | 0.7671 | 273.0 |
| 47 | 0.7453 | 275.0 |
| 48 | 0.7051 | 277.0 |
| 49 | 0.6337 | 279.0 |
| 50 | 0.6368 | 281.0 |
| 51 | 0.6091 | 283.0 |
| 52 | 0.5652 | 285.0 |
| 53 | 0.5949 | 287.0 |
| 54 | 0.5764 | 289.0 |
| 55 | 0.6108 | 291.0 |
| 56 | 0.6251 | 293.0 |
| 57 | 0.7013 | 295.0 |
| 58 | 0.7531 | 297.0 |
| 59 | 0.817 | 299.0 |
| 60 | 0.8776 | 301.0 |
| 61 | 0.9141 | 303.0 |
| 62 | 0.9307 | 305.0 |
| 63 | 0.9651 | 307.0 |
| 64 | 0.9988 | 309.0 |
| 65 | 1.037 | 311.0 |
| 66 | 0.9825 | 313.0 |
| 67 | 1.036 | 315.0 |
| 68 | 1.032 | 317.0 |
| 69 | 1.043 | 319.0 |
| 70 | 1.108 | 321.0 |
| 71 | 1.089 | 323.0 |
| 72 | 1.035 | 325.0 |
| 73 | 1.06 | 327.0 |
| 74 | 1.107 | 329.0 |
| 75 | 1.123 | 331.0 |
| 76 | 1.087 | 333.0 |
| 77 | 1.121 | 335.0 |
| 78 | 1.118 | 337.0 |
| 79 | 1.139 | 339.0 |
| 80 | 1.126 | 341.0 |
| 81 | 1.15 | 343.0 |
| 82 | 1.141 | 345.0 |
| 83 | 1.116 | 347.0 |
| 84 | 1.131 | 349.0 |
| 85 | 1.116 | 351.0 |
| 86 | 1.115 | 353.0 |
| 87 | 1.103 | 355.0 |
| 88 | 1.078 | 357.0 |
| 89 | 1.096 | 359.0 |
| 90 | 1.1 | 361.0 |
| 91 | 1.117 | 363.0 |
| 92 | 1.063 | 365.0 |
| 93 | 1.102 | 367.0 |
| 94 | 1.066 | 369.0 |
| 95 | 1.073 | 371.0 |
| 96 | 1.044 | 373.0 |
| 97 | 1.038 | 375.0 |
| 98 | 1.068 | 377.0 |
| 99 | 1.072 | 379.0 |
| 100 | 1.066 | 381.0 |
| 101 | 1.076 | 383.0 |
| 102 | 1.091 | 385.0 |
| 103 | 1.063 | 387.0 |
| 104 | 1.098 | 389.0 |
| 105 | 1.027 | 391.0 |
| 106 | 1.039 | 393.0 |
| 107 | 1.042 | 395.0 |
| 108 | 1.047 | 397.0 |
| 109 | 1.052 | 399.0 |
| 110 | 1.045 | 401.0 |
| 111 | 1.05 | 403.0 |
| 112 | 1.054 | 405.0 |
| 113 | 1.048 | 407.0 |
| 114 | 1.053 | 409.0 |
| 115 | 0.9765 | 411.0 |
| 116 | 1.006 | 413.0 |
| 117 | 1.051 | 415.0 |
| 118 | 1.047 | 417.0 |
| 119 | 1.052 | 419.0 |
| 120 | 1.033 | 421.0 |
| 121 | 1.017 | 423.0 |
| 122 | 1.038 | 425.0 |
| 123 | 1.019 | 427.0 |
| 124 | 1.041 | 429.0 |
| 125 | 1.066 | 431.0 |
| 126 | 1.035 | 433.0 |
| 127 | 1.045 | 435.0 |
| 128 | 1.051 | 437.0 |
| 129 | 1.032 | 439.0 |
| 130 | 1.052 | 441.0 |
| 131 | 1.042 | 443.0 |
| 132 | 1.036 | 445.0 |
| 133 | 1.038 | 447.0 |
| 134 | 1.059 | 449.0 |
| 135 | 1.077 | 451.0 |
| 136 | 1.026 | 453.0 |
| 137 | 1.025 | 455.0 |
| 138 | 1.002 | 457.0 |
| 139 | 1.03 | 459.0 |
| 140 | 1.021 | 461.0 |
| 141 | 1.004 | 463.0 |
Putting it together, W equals 8.6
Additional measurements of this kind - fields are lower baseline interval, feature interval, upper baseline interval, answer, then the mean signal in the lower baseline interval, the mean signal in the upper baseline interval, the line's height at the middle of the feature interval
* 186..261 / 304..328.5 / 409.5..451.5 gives 1.0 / 1.1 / 1.04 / 1.07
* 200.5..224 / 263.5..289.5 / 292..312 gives 6.2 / 1.14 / 0.862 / 0.94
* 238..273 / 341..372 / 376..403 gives -2.1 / 0.965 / 1.06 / 1.04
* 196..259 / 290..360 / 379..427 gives 3.6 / 1.1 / 1.05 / 1.07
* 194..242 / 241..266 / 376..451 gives 2.9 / 1.13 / 1.05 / 1.12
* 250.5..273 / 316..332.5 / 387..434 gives -1.9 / 0.912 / 1.04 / 0.966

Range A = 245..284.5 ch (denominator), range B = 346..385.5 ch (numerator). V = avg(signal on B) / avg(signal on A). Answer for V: 1.3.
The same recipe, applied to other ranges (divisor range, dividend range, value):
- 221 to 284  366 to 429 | 1.10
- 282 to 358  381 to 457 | 1.08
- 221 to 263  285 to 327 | 0.84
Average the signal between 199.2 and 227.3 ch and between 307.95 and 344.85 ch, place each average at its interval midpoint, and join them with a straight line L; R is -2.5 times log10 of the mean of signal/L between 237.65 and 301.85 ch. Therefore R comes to 0.31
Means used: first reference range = 1.14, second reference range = 1.08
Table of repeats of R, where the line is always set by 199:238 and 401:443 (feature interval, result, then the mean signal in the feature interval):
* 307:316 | 0.08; 1.01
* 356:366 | -0.02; 1.09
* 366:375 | -0.01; 1.07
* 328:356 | -0.05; 1.12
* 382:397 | -0.01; 1.06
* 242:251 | 0.07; 1.05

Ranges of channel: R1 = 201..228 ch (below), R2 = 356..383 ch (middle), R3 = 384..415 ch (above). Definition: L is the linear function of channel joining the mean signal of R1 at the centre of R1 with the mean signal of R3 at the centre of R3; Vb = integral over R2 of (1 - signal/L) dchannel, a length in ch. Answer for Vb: -0.39 ch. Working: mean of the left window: 1.13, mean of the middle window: 1.08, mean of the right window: 1.05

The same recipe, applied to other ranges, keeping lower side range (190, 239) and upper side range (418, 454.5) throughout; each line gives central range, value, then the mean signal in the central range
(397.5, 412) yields 0.21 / 1.04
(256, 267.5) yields 2.11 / 0.912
